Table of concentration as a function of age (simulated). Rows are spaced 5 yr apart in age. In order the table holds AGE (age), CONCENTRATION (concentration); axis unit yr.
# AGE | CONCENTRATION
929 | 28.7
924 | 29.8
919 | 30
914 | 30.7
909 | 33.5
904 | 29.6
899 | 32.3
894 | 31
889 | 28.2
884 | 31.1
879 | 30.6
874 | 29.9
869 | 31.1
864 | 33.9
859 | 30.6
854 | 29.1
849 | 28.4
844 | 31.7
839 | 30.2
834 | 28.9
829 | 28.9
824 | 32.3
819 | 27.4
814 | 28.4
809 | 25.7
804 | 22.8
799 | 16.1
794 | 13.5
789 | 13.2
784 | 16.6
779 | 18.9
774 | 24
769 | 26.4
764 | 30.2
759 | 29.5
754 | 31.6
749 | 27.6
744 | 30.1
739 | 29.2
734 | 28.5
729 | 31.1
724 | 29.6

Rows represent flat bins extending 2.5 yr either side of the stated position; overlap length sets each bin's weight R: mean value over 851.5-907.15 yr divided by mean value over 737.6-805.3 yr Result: 1.31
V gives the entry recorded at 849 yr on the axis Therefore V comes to 28.4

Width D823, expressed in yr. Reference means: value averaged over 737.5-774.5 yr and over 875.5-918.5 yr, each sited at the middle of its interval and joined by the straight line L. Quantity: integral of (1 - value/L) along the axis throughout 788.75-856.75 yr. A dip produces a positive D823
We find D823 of 8.9 yr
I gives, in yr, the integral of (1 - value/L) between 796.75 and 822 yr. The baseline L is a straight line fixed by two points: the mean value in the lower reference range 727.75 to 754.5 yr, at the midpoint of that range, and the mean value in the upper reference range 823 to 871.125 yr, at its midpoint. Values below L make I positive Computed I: 4.86 yr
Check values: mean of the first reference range 29.5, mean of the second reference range 30.4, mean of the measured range 24.3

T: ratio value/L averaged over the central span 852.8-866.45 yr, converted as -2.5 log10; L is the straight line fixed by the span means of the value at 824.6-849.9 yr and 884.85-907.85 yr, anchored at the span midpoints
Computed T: -0.04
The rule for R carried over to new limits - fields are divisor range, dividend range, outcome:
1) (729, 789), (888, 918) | 1.18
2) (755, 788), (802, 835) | 1.15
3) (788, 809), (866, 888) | 1.72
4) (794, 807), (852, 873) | 1.68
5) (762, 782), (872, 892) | 1.22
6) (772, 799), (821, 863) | 1.77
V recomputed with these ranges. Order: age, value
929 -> 28.7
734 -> 28.5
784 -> 16.6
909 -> 33.5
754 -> 31.6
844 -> 31.7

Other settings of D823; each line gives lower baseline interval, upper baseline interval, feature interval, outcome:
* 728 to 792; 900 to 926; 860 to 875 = -1.2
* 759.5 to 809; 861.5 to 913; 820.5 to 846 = -4.5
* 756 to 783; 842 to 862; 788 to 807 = 7.1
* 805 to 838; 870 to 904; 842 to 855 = -0.2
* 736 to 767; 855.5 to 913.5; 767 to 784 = 4.5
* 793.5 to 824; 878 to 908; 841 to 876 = -3.7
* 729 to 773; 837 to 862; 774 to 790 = 6.3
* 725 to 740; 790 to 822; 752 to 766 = -1.8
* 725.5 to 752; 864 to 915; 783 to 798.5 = 8.0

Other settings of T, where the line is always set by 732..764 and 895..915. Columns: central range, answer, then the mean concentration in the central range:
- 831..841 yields 0.04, 29.5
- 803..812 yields 0.22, 24.7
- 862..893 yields 0.01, 30.8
